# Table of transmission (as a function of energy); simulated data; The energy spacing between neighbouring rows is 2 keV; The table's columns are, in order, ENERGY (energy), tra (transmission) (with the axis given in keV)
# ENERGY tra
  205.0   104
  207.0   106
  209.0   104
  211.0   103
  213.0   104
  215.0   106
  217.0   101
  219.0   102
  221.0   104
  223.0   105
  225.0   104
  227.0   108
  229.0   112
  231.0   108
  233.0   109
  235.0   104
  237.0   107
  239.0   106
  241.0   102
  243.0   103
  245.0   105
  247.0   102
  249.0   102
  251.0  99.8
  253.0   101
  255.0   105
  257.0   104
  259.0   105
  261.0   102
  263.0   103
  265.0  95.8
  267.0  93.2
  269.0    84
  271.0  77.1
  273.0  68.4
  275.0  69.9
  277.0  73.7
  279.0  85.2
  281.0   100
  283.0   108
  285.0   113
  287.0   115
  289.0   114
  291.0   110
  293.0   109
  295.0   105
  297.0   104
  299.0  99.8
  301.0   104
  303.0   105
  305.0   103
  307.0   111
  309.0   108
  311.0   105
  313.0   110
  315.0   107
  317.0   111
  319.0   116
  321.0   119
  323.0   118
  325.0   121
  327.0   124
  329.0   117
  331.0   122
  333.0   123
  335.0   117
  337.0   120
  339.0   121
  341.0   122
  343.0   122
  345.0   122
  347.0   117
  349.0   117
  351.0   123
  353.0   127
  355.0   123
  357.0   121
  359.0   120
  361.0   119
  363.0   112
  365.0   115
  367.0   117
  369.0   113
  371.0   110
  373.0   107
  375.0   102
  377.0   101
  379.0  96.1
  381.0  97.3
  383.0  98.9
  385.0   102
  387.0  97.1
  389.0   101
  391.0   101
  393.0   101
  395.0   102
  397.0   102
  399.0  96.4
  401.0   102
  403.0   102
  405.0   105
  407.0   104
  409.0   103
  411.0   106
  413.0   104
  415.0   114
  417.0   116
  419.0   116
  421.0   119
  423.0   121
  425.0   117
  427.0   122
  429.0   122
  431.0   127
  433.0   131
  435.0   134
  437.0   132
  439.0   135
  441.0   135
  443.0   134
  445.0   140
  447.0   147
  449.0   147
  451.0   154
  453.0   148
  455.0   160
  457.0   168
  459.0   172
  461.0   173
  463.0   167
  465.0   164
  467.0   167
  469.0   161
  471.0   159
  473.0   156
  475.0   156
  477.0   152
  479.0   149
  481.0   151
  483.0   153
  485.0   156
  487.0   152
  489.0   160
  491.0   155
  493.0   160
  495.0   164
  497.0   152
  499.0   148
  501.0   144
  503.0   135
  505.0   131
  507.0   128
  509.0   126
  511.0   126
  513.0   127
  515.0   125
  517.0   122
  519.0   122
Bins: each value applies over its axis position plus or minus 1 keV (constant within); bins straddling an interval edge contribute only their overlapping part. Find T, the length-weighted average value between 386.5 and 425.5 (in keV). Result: 106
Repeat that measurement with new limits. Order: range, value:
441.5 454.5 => 145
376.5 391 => 99.1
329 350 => 120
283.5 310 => 108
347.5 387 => 111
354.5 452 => 115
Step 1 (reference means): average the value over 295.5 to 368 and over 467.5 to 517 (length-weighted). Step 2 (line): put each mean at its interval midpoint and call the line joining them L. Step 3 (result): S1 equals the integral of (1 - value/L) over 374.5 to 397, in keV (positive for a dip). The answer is 4.6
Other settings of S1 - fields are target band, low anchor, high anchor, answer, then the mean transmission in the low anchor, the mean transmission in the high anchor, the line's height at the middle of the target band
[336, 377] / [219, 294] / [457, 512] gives 2.0 keV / 100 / 153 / 123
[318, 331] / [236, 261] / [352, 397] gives -1.6 keV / 103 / 108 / 106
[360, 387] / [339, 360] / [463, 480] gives 4.6 keV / 121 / 159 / 129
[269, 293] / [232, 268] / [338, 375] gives 2.9 keV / 103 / 118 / 107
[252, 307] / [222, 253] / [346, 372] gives 5.5 keV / 105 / 118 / 109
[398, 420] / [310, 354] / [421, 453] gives 3.9 keV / 118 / 133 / 129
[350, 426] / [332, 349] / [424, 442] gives 9.5 keV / 120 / 128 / 124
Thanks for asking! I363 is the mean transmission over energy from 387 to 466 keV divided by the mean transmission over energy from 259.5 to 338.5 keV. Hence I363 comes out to 1.2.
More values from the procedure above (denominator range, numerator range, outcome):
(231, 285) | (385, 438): 1.14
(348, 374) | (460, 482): 1.36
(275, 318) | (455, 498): 1.53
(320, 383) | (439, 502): 1.33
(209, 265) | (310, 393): 1.09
